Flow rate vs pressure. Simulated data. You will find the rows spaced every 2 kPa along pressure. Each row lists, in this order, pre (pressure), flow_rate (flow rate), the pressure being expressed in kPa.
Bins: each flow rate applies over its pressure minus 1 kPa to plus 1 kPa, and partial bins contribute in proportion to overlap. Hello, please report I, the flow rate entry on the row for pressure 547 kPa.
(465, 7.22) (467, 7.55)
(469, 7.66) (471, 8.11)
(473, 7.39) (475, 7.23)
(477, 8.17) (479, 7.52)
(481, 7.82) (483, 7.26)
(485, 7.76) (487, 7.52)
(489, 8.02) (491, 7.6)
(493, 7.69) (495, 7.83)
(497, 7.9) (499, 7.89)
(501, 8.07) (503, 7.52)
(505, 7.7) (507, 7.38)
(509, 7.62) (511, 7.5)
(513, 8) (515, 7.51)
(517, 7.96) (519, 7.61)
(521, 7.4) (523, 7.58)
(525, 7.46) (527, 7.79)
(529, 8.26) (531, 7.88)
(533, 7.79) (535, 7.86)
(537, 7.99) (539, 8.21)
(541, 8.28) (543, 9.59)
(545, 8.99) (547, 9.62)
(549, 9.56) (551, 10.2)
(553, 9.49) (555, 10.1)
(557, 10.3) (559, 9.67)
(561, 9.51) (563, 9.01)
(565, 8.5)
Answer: 9.62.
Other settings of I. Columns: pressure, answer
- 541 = 8.28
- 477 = 8.17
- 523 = 7.58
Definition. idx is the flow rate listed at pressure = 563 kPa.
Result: 9.01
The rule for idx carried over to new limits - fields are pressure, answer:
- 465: 7.22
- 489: 8.02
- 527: 7.79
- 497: 7.9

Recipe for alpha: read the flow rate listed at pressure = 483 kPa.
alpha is 7.26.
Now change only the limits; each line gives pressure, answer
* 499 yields 7.89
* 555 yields 10.1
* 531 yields 7.88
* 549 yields 9.56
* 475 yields 7.23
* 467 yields 7.55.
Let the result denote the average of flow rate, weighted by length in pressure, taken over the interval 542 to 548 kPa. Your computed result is 9.4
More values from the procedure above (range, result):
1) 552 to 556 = 9.79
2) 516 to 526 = 7.6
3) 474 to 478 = 7.7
